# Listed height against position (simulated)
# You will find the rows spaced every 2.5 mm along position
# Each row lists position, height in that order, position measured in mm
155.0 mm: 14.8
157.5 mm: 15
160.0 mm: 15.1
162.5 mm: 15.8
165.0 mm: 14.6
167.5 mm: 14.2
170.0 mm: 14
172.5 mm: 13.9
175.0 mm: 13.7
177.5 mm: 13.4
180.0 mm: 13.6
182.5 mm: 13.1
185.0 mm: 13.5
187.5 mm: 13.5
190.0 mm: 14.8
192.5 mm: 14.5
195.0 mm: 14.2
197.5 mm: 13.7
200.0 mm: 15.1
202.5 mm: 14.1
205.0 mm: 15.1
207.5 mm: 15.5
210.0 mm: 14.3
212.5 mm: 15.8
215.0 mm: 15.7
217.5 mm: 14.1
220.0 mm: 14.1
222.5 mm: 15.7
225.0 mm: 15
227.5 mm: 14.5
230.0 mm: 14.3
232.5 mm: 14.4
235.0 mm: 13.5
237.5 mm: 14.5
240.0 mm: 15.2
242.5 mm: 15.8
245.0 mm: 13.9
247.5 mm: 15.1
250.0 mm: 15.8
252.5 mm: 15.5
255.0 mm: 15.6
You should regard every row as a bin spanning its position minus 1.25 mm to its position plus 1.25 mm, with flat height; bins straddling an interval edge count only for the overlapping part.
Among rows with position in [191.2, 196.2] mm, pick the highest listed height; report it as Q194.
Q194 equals 14.5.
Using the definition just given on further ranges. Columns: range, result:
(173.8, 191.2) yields 14.8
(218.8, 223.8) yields 15.7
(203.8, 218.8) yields 15.8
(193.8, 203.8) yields 15.1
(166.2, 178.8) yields 14.2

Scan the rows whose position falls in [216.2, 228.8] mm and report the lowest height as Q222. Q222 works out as 14.1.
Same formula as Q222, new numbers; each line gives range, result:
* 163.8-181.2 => 13.4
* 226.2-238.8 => 13.5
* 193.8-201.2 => 13.7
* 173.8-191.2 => 13.1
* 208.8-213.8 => 14.3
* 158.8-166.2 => 14.6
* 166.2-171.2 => 14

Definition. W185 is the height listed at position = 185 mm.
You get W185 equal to 13.5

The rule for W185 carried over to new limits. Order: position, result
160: 15.1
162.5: 15.8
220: 14.1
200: 15.1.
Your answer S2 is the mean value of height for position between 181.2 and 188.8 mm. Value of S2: 13.4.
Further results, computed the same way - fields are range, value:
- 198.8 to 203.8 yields 14.6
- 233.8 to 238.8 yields 14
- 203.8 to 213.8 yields 15.2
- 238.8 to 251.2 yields 15.2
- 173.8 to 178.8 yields 13.5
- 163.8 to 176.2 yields 14.1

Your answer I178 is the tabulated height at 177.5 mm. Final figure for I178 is 13.4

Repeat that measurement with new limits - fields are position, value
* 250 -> 15.8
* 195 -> 14.2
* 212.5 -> 15.8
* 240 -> 15.2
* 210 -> 14.3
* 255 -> 15.6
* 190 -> 14.8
